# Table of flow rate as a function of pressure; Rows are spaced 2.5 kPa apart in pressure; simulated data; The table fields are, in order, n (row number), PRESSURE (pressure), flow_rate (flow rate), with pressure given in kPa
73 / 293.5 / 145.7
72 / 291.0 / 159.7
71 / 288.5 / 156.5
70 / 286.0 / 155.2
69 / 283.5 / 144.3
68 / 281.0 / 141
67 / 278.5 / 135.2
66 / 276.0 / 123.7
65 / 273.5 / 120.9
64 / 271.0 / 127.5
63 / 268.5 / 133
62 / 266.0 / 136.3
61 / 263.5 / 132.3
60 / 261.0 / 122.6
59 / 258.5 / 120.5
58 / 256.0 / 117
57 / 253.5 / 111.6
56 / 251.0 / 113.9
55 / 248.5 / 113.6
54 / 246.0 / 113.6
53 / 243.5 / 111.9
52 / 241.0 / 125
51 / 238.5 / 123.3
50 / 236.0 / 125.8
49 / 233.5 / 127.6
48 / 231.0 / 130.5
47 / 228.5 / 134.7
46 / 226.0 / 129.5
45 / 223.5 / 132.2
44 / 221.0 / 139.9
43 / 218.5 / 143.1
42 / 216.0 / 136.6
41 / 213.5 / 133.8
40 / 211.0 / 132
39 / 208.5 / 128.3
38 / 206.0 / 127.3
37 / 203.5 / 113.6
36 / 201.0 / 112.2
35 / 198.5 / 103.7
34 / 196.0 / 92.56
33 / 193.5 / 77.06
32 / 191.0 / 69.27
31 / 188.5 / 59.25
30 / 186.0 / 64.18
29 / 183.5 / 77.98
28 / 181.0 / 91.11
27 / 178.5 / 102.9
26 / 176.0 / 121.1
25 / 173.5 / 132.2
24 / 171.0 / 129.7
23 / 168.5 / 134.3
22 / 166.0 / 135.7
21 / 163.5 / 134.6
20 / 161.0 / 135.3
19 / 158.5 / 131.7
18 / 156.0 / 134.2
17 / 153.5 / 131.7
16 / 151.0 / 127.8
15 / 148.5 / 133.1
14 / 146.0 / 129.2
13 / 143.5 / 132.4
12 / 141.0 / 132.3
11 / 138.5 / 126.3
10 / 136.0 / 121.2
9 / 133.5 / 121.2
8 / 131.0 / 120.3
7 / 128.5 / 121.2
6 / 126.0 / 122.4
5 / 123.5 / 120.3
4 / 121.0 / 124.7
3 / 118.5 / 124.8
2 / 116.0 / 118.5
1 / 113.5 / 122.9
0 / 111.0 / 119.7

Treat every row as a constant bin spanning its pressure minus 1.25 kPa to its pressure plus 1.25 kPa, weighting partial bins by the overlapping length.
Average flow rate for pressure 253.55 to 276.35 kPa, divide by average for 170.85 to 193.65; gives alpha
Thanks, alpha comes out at 1.4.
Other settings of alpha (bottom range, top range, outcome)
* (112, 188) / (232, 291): 1.06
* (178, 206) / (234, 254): 1.33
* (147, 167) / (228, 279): 0.93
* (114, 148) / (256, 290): 1.08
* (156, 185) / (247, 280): 1.03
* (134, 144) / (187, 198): 0.60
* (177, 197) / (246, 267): 1.51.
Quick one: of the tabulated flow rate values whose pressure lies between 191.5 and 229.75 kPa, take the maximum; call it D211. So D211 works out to 143.1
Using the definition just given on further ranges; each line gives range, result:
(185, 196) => 92.56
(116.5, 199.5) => 135.7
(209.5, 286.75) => 155.2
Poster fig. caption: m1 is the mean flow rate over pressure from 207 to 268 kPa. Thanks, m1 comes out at 127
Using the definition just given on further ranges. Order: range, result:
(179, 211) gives 94.8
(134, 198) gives 114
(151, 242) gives 118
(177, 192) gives 78.3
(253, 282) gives 127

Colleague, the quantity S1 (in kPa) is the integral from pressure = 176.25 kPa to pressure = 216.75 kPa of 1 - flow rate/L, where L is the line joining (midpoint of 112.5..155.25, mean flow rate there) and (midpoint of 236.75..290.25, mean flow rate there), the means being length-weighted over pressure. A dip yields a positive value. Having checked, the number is 8.1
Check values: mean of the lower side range 125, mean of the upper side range 128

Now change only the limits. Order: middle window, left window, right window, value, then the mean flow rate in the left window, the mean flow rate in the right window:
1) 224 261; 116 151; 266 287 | 3.07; 125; 135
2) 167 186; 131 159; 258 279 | 2.76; 129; 128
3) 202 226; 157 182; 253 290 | -0.58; 125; 132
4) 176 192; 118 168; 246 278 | 5.74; 128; 123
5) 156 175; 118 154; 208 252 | -1.03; 126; 128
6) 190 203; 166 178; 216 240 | 3.73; 128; 132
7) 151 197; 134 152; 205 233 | 7.46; 129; 133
